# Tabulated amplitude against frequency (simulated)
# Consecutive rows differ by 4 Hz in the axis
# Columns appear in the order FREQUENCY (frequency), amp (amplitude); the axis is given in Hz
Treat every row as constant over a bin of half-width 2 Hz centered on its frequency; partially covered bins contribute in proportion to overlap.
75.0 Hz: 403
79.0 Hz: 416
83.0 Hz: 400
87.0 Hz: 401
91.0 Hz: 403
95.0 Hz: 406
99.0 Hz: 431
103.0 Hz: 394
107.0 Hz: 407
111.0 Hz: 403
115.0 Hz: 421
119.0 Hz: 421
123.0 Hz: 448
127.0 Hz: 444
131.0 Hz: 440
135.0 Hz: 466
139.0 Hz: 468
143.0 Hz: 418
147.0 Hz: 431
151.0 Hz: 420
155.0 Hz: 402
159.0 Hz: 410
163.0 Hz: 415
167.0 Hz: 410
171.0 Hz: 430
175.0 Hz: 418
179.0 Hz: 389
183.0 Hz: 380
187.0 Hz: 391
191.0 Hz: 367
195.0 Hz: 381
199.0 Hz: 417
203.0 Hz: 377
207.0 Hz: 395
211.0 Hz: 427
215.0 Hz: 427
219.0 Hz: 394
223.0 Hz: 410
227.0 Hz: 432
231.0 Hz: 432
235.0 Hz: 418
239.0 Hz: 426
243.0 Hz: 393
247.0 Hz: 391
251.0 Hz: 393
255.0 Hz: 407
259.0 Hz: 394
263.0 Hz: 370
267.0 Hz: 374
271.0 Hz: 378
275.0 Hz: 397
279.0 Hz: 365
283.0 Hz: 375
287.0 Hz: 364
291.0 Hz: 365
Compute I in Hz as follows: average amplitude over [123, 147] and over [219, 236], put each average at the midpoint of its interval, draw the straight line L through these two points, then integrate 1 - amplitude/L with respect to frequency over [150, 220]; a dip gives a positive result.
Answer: 4.7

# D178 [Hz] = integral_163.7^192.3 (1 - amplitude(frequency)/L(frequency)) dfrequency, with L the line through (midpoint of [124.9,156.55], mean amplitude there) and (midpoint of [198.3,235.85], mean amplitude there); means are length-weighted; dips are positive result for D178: 1.72 Hz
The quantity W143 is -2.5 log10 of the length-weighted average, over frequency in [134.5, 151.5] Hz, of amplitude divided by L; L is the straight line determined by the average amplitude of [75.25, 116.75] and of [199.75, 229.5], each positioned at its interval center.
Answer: -0.081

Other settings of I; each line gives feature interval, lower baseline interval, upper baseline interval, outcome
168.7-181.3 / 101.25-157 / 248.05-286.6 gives 0.0 Hz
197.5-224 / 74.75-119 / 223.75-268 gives -0.1 Hz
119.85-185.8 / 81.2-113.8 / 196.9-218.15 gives -2.8 Hz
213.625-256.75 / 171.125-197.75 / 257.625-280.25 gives -3.0 Hz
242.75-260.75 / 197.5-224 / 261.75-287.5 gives -0.4 Hz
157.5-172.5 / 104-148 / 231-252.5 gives 0.3 Hz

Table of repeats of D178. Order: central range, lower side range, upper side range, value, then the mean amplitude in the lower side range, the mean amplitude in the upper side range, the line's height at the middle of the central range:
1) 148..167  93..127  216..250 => 0.14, 418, 412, 416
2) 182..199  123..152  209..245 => 1.73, 442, 418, 428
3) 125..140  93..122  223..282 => -1.58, 413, 398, 410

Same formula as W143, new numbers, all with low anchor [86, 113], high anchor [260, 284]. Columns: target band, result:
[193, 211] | -0.02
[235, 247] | -0.07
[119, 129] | -0.10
